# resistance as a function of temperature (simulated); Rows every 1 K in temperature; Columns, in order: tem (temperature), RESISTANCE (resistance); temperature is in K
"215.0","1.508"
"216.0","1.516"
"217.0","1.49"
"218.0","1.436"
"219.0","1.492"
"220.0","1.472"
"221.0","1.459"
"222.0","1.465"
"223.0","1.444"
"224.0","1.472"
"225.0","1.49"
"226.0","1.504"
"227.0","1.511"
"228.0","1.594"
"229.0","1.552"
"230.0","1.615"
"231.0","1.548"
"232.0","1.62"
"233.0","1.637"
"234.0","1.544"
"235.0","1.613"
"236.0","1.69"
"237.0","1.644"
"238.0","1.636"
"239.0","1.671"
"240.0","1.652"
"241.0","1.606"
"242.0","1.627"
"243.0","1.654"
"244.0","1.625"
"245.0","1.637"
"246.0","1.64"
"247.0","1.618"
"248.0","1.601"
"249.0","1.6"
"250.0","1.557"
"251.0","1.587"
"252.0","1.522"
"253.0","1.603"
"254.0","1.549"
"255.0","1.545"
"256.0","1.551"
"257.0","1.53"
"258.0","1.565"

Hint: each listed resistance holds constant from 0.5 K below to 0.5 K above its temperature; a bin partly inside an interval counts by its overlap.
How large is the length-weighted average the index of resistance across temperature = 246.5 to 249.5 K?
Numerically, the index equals 1.61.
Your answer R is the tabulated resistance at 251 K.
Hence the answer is 1.587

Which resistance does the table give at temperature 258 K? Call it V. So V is 1.565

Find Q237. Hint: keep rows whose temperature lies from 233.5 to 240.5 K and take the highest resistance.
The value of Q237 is 1.69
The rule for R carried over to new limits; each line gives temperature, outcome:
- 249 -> 1.6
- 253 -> 1.603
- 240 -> 1.652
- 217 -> 1.49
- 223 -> 1.444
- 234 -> 1.544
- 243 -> 1.654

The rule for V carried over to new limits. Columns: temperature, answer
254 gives 1.549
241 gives 1.606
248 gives 1.601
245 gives 1.637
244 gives 1.625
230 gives 1.615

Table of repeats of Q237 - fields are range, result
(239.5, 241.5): 1.652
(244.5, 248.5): 1.64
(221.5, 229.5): 1.594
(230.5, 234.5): 1.637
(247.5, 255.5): 1.603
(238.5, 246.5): 1.671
